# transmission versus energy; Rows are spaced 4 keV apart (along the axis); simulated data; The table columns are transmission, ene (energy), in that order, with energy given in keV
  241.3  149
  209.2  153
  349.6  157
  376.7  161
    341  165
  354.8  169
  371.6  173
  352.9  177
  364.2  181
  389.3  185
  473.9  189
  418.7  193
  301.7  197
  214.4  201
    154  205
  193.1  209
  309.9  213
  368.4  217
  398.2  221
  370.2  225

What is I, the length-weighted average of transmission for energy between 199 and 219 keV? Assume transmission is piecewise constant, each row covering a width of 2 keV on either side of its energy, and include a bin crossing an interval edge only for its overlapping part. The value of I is 248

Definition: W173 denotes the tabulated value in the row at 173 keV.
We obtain 371.6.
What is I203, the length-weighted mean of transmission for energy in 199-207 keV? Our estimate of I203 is 184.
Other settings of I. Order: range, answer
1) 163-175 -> 356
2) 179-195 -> 412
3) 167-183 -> 361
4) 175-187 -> 369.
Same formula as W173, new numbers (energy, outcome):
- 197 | 301.7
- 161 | 376.7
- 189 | 473.9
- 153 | 209.2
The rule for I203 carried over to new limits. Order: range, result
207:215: 252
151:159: 279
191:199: 360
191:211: 256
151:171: 326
